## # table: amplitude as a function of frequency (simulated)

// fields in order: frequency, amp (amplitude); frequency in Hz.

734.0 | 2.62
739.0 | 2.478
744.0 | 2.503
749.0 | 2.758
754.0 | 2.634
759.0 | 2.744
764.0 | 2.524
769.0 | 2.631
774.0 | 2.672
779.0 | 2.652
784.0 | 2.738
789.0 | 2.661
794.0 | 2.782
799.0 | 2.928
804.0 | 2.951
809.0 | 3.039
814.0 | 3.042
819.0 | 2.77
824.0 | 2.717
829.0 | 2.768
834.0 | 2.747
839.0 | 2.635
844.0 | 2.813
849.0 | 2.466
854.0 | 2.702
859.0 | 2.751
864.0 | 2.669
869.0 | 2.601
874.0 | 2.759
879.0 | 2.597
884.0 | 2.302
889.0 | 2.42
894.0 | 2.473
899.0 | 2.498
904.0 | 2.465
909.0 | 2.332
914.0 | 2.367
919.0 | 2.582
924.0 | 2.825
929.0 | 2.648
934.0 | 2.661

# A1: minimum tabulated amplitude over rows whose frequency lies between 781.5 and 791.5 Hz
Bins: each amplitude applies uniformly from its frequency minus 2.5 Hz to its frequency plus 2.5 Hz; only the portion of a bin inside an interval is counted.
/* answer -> 2.661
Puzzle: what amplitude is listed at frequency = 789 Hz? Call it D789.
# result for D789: 2.661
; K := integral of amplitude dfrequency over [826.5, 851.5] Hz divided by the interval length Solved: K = 2.69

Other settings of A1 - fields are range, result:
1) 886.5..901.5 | 2.42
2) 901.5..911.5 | 2.332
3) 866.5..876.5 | 2.601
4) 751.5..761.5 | 2.634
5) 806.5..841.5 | 2.635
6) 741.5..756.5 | 2.503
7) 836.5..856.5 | 2.466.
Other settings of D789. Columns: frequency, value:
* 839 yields 2.635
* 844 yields 2.813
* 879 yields 2.597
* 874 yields 2.759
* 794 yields 2.782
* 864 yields 2.669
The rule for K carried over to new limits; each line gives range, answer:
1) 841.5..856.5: 2.66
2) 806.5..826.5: 2.89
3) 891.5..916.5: 2.43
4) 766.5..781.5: 2.65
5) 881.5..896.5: 2.4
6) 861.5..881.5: 2.66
